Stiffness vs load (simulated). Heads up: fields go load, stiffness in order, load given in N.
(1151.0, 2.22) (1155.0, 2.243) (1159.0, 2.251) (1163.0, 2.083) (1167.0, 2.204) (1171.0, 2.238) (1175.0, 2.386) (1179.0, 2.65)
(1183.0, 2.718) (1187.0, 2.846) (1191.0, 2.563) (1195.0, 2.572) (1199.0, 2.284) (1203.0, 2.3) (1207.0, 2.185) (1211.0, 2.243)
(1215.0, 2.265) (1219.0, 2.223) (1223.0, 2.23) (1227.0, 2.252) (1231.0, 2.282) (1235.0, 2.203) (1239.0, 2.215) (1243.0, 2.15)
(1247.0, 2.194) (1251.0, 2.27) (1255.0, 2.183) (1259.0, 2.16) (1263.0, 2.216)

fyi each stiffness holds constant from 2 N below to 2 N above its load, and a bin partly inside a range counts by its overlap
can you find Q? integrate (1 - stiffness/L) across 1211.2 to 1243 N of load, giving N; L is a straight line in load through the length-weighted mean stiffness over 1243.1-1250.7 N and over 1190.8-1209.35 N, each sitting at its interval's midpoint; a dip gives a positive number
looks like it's 0.5 N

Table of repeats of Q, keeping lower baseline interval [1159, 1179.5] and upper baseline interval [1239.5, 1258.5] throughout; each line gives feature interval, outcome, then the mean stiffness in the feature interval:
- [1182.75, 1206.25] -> -2.71 N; 2.52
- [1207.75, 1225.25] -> -0.04 N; 2.24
